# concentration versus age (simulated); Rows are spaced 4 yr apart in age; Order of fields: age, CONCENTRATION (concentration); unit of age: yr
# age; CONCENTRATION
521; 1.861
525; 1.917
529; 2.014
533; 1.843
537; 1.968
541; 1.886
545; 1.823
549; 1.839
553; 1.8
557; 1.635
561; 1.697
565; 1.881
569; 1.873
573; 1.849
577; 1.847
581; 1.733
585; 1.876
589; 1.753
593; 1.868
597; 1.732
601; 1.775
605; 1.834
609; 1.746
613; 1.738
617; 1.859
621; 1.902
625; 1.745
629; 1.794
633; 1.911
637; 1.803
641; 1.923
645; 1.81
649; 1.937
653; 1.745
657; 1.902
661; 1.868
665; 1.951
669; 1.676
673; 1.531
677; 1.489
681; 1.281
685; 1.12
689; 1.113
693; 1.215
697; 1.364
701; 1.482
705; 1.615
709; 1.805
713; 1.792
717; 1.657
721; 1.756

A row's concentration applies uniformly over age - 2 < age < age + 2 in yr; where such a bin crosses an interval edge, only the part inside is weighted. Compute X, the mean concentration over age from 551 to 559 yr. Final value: 1.72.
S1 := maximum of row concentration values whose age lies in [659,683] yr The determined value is 1.951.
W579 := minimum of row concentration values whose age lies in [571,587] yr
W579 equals 1.733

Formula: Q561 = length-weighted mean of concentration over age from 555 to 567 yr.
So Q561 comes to 1.74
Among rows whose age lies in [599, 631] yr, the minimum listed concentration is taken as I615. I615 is 1.738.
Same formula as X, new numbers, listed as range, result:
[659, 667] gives 1.91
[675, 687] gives 1.3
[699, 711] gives 1.63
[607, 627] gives 1.8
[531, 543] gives 1.9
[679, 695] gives 1.18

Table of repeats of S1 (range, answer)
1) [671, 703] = 1.531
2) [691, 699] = 1.364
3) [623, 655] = 1.937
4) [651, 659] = 1.902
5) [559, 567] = 1.881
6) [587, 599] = 1.868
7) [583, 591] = 1.876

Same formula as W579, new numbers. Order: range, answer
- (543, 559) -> 1.635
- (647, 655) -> 1.745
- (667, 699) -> 1.113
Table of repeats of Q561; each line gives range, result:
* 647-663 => 1.86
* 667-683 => 1.49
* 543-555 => 1.82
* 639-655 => 1.85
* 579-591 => 1.79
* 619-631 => 1.81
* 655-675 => 1.79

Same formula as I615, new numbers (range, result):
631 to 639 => 1.803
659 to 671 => 1.676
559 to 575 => 1.697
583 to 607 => 1.732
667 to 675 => 1.531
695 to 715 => 1.364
